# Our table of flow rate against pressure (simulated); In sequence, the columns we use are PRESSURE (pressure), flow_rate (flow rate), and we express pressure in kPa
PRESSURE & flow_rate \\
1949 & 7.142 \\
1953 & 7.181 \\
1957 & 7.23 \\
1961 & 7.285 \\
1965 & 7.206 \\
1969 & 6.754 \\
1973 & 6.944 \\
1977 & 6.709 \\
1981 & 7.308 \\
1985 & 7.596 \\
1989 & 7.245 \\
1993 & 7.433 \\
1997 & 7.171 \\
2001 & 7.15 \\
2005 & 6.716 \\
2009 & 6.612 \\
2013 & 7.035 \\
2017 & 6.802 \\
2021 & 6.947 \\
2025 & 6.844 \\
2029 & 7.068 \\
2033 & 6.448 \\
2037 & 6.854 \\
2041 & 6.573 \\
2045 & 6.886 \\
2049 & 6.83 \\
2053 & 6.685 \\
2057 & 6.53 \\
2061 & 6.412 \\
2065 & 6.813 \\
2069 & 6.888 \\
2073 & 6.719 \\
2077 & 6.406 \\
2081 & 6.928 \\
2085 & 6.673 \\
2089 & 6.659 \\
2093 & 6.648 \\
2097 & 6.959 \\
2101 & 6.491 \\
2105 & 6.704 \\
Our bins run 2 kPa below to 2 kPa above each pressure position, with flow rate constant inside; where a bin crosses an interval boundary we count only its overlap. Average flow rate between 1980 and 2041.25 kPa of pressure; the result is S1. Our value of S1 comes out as 6.99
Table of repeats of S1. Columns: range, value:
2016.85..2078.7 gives 6.73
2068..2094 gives 6.7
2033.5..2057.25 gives 6.72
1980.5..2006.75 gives 7.23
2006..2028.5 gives 6.86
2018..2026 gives 6.89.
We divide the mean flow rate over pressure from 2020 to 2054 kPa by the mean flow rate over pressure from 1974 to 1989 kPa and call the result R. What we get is 0.9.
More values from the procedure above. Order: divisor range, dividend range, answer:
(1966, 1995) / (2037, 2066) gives 0.94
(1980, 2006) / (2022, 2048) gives 0.94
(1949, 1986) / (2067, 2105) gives 0.94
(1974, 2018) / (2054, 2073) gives 0.94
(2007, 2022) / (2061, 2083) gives 0.98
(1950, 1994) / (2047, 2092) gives 0.93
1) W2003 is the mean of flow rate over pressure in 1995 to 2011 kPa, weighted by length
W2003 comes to 6.91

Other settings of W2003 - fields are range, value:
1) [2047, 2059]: 6.68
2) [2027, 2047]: 6.77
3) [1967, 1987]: 7.06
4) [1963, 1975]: 6.97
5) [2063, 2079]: 6.71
